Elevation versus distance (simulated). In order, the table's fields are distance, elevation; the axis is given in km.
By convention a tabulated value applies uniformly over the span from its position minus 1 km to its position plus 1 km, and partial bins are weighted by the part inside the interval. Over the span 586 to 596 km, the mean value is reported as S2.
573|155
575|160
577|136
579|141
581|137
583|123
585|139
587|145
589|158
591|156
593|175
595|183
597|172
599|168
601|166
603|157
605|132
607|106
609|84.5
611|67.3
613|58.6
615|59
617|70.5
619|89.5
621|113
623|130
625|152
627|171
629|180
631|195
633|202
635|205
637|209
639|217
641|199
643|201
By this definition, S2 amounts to 163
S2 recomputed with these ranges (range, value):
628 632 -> 188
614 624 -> 92.4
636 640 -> 213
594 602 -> 172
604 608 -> 119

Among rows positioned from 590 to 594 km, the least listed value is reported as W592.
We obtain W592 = 156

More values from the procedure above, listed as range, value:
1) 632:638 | 202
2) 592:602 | 166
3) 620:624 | 113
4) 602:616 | 58.6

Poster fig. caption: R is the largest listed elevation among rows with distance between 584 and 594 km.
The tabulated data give 175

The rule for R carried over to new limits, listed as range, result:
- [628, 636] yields 205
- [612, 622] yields 113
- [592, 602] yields 183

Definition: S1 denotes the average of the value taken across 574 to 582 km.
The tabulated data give 144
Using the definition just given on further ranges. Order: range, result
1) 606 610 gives 95.2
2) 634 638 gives 207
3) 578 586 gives 135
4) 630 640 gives 206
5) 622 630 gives 158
